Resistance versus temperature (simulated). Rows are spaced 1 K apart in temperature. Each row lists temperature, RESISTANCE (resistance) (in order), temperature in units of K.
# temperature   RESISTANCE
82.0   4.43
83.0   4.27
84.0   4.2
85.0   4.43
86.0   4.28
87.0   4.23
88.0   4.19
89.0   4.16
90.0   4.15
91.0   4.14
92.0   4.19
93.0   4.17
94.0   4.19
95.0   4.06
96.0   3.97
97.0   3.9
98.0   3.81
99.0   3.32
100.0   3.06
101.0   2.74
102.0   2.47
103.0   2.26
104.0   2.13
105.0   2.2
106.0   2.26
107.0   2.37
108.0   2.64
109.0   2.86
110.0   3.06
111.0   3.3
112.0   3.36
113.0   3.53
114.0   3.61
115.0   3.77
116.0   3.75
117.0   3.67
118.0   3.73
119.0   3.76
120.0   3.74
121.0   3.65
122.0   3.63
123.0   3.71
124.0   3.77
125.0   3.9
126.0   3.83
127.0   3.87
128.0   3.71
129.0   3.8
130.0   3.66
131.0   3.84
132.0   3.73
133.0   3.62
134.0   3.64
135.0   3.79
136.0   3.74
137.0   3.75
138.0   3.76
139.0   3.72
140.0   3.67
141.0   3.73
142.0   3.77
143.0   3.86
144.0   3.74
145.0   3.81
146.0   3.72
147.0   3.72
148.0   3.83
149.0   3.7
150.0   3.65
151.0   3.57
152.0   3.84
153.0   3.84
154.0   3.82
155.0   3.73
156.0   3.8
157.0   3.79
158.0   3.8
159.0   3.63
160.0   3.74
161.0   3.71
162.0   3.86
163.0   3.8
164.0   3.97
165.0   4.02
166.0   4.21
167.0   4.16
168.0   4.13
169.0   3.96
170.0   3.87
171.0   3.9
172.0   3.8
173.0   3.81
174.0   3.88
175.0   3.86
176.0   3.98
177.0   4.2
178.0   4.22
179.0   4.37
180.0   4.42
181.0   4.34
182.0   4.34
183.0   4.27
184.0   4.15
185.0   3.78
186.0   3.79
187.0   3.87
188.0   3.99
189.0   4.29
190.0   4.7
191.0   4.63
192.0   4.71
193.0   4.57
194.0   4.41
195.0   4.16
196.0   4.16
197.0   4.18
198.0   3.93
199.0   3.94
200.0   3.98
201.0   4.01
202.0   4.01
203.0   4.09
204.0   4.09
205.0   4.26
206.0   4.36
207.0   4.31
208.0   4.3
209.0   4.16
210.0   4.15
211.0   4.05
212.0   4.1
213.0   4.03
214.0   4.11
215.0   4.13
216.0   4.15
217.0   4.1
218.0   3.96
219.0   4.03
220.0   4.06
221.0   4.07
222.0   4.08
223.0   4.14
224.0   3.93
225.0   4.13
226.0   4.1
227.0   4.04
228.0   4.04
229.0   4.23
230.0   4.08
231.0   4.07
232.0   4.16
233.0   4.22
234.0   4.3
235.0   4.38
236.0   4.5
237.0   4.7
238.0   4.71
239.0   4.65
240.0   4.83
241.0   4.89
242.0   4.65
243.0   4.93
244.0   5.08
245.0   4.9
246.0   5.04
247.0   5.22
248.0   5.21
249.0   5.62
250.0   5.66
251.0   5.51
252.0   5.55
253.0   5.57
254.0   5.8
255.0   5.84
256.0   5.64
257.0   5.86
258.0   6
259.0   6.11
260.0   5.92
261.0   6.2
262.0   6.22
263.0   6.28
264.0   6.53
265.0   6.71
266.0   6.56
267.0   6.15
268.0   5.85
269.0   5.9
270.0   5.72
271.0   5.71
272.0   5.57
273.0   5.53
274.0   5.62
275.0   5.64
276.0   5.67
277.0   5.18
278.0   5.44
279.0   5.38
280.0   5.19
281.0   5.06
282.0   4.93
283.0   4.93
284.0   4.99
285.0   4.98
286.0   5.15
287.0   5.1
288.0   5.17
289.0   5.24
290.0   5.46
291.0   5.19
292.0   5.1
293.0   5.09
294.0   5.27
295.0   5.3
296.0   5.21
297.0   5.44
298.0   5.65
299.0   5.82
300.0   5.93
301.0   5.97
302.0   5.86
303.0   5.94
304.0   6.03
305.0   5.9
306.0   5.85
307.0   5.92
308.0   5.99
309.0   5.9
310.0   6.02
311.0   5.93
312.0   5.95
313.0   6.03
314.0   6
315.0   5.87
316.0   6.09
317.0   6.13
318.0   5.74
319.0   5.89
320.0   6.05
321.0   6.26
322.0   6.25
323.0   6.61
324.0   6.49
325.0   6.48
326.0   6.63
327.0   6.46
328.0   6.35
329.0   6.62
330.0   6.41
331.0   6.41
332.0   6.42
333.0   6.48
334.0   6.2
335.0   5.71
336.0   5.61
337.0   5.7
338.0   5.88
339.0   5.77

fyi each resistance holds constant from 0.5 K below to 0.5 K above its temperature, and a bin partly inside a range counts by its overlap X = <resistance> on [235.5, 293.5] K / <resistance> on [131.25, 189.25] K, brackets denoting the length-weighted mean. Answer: 1.40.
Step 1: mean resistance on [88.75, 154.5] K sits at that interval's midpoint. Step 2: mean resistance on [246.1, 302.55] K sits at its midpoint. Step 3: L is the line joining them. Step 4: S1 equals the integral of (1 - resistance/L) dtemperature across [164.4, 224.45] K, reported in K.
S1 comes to 5.3 K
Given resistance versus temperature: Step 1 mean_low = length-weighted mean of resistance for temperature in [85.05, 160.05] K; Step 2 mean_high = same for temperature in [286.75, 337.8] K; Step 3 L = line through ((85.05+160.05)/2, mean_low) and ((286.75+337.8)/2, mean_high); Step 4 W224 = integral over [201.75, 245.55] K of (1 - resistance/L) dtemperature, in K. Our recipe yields 5.06 K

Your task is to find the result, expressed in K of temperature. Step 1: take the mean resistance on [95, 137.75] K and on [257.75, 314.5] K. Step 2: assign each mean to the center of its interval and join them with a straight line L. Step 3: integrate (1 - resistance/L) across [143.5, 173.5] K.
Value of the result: 1.1 K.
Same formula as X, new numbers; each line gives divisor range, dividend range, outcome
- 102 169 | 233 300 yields 1.50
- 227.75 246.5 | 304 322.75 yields 1.32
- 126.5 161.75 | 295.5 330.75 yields 1.61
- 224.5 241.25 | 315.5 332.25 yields 1.45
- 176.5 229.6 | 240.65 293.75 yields 1.33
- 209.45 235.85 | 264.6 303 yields 1.34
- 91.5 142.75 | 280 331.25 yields 1.65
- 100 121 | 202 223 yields 1.34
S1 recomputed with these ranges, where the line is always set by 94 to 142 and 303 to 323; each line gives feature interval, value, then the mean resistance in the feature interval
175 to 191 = 0.4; 4.18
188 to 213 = 1.7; 4.22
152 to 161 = 0.4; 3.77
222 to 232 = 1.6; 4.09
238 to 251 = 0.1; 5.06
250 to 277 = -2.7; 5.89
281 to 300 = 1.6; 5.24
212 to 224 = 1.7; 4.07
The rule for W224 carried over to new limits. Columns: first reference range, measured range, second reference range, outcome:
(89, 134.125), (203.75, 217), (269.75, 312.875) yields 1.2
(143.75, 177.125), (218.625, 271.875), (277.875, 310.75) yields -2.3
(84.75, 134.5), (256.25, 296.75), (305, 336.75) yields 0.1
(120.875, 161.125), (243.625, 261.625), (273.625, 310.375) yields -2.1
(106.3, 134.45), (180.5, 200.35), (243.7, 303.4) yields 1.2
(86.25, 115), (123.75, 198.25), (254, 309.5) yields 3.6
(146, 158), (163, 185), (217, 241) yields -1.0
